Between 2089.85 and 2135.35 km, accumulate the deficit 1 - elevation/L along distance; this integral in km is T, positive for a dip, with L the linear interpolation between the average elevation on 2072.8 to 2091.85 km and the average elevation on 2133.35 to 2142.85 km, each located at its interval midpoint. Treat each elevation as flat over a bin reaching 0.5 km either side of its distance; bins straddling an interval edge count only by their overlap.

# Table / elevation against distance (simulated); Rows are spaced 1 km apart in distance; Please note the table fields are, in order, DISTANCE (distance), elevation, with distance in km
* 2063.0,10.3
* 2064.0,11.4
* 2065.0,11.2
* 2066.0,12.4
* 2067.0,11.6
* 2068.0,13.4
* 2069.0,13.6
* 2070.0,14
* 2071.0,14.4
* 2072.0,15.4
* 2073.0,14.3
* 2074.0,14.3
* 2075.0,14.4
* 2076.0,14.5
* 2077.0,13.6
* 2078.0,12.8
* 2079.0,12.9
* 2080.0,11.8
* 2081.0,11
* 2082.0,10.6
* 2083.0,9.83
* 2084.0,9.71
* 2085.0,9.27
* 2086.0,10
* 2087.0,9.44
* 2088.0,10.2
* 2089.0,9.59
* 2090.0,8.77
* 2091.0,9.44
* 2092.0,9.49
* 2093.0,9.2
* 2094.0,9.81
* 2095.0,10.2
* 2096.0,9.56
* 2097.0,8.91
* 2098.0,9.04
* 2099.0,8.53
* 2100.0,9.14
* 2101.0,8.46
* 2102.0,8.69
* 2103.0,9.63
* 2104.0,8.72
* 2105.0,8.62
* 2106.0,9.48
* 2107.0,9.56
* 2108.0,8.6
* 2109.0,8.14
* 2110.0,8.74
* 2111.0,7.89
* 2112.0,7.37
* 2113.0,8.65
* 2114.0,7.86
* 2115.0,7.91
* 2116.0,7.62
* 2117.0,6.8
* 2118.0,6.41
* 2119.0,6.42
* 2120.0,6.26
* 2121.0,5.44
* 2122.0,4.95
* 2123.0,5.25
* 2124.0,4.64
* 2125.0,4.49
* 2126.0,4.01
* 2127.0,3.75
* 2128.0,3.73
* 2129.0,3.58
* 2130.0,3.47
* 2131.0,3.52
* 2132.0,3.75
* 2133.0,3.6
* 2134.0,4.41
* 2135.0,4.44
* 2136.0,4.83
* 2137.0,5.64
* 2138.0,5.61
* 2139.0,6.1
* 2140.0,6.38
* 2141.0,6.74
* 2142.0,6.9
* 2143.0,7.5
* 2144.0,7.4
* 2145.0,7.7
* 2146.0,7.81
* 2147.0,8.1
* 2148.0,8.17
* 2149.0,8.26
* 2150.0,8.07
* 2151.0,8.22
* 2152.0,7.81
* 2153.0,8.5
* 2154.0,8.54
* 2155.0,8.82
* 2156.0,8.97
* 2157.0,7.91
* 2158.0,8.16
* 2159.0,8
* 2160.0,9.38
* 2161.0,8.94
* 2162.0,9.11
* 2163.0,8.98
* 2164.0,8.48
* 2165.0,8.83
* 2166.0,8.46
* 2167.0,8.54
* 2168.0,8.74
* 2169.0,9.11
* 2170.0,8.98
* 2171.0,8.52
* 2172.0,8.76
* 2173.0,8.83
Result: 7.3 km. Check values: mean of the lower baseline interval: 11.3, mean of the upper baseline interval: 5.71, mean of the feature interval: 7.1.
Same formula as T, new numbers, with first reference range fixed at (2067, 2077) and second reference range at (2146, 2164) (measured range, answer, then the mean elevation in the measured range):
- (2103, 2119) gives 4.6 km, 8.15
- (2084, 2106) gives 5.7 km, 9.29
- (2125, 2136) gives 6.8 km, 3.9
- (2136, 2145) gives 2.8 km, 6.5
